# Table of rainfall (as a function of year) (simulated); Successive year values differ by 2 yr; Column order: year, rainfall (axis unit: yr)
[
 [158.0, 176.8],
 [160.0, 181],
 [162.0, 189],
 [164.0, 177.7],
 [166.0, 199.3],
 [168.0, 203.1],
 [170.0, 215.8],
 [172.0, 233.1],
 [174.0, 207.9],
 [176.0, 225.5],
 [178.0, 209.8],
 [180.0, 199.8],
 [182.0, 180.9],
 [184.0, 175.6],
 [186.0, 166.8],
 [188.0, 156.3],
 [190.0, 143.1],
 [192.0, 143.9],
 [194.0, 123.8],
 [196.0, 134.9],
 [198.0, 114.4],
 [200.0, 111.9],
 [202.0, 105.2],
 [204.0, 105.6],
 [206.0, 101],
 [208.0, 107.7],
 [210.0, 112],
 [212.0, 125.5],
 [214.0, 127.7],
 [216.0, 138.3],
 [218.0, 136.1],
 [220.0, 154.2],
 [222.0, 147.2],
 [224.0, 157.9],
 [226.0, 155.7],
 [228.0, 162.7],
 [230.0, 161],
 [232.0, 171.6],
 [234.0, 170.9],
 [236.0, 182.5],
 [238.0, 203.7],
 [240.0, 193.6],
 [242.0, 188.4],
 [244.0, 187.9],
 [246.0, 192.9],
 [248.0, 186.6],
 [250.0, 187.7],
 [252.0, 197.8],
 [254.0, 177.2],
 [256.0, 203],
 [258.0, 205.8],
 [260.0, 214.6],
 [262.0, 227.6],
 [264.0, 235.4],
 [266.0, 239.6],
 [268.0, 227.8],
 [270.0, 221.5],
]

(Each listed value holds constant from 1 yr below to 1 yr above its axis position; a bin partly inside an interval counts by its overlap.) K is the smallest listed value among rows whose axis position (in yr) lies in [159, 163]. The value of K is 181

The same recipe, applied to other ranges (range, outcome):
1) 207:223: 107.7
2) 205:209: 101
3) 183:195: 123.8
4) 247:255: 177.2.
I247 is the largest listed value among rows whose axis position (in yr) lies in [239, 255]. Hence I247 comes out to 197.8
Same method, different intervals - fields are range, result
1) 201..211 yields 112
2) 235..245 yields 203.7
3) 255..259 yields 205.8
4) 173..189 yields 225.5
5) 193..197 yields 134.9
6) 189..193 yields 143.9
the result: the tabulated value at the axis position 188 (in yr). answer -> 156.3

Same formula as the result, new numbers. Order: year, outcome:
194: 123.8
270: 221.5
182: 180.9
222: 147.2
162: 189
